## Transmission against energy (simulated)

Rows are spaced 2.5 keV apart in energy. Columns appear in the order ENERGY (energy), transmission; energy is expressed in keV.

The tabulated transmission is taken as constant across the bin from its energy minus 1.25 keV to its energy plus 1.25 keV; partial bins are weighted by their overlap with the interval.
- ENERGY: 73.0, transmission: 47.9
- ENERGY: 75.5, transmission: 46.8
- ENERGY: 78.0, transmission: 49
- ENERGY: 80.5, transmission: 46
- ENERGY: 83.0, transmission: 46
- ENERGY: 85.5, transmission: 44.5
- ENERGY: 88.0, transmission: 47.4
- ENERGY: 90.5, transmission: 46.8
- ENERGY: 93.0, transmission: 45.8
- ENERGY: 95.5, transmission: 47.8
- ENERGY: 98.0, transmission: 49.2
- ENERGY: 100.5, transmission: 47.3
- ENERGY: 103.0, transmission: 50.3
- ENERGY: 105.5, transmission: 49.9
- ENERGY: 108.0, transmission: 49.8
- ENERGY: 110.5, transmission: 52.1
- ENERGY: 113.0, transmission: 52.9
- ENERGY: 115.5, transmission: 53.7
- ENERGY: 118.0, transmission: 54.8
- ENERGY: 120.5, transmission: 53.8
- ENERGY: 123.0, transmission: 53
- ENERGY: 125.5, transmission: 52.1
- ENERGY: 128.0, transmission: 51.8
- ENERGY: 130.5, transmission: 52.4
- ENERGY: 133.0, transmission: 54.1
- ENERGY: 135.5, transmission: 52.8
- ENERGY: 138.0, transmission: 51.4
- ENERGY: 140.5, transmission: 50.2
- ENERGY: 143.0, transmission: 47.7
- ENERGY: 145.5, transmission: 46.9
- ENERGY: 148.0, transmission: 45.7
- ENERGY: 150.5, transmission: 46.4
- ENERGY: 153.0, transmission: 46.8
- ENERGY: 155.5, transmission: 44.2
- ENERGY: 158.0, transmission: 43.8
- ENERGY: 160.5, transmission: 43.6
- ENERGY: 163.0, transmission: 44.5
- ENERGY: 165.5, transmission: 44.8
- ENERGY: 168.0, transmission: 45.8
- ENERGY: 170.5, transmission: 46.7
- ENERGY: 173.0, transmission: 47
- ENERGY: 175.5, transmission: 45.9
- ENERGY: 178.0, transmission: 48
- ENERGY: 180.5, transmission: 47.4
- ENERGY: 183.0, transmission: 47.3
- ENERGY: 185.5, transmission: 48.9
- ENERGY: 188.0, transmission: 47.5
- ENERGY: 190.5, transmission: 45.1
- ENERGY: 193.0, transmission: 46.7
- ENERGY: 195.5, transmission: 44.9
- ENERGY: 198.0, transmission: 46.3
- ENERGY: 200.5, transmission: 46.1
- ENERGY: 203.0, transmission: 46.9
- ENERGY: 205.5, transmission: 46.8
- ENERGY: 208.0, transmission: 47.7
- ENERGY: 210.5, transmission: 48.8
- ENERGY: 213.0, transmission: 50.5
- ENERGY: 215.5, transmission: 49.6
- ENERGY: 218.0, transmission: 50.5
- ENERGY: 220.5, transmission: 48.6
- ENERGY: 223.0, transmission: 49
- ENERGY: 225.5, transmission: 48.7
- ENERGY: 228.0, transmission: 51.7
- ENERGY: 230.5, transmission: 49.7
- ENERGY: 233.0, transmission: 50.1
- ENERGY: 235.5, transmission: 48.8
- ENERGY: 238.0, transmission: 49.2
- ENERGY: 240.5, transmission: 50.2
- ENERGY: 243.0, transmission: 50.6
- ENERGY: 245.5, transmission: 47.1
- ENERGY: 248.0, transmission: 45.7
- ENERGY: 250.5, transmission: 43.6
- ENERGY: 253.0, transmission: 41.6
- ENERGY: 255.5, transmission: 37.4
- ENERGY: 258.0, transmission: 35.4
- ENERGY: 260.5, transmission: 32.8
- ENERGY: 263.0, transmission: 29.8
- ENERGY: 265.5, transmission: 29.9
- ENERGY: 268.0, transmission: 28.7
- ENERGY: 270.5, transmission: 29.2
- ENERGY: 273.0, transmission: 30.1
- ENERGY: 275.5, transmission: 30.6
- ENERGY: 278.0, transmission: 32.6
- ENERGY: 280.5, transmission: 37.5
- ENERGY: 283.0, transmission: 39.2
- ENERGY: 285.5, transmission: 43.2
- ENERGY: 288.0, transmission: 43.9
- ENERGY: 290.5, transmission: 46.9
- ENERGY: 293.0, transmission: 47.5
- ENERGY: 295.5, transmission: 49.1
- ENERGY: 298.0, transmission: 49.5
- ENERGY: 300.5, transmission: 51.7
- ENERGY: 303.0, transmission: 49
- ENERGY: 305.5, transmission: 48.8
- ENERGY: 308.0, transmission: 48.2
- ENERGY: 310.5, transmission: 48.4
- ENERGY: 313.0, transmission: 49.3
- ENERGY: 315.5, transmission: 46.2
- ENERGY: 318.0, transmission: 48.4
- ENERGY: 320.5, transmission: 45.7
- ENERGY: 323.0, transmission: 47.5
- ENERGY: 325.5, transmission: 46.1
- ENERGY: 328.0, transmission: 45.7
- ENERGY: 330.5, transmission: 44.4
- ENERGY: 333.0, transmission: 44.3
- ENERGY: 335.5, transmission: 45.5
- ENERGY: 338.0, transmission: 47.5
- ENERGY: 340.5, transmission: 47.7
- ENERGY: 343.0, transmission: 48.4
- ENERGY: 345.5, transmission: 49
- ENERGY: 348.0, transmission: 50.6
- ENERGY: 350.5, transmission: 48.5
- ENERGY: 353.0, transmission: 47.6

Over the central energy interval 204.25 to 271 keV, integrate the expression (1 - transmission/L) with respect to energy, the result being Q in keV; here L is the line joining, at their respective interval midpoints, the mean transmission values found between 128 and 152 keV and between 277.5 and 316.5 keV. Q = 4.4 keV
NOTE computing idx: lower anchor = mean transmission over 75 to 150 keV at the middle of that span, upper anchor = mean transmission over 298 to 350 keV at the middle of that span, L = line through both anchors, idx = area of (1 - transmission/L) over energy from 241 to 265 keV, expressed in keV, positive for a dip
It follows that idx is 3.9 keV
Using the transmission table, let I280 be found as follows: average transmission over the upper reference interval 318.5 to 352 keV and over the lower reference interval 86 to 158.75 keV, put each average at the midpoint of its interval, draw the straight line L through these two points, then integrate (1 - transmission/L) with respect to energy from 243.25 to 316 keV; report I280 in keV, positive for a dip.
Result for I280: 9.9 keV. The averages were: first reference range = 49.7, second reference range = 47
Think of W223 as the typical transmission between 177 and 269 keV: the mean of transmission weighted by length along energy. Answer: 45.4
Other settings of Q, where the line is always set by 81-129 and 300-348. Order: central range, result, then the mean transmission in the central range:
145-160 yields 1.2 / 45.5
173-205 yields 1.4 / 46.8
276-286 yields 2.2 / 37.2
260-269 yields 3.4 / 30.1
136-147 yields 0.1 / 49.2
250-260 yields 2.0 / 38.7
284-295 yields 0.5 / 45.5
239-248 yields -0.1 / 48.8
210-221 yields -0.2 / 49.7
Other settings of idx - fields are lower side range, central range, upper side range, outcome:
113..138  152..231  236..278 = -3.05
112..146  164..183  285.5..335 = 1.62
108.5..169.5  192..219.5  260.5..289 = -3.95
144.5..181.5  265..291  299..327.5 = 6.61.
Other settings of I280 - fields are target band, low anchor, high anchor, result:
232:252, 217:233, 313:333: 0.4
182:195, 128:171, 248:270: -1.1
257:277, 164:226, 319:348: 6.9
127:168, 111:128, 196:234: 3.2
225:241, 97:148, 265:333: -1.3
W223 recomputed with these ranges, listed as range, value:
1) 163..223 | 47.3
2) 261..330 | 42.2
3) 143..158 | 46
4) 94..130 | 51.3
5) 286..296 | 46.4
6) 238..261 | 43.4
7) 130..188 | 47.4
